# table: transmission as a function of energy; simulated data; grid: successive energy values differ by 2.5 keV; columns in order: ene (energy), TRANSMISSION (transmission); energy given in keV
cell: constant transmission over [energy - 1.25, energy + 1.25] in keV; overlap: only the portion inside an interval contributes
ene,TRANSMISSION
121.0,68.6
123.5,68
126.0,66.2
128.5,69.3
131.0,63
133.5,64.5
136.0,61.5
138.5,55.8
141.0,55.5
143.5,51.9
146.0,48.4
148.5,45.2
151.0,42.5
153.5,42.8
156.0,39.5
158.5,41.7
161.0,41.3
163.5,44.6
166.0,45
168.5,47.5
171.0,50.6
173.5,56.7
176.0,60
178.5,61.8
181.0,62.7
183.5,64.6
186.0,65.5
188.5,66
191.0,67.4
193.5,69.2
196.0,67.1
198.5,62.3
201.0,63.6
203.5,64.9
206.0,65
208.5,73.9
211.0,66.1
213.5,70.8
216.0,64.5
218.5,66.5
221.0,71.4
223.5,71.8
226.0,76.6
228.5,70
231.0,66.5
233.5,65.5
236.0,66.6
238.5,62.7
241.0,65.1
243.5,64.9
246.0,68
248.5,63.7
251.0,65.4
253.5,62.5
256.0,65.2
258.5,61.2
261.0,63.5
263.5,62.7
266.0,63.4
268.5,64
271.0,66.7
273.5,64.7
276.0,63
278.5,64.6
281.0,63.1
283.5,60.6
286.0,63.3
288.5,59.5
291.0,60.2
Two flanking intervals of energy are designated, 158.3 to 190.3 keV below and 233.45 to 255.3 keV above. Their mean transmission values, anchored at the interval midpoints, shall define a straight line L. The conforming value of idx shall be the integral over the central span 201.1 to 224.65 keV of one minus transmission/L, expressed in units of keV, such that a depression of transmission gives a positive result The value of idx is -2.9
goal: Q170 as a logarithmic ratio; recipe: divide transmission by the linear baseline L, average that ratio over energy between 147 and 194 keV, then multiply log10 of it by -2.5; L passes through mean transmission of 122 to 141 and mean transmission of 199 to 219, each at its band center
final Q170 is 0.223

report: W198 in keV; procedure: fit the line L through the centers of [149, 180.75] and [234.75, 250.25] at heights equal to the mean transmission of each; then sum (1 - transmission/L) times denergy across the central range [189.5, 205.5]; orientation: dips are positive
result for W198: -3.01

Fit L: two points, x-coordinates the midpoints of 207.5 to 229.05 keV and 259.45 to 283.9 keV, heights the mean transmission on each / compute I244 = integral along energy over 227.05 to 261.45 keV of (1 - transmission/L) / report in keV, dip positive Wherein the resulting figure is 0.95 keV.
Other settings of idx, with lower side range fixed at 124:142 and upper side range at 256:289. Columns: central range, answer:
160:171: 3.0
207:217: -0.9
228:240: -0.6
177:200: -0.8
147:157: 3.2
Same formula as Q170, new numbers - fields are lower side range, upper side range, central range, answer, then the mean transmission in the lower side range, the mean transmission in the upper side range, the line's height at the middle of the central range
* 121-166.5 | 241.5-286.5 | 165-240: -0.11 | 53.2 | 63.9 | 58.4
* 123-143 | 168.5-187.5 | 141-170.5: 0.32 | 62.4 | 59.5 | 60.9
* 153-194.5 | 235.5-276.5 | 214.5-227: -0.16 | 54.6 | 64.3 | 60.2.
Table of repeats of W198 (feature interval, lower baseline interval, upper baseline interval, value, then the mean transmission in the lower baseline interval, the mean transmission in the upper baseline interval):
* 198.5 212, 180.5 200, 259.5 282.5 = -0.2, 65.7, 63.9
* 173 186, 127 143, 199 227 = 0.7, 61.2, 68.4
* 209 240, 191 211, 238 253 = -1.2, 66.6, 65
